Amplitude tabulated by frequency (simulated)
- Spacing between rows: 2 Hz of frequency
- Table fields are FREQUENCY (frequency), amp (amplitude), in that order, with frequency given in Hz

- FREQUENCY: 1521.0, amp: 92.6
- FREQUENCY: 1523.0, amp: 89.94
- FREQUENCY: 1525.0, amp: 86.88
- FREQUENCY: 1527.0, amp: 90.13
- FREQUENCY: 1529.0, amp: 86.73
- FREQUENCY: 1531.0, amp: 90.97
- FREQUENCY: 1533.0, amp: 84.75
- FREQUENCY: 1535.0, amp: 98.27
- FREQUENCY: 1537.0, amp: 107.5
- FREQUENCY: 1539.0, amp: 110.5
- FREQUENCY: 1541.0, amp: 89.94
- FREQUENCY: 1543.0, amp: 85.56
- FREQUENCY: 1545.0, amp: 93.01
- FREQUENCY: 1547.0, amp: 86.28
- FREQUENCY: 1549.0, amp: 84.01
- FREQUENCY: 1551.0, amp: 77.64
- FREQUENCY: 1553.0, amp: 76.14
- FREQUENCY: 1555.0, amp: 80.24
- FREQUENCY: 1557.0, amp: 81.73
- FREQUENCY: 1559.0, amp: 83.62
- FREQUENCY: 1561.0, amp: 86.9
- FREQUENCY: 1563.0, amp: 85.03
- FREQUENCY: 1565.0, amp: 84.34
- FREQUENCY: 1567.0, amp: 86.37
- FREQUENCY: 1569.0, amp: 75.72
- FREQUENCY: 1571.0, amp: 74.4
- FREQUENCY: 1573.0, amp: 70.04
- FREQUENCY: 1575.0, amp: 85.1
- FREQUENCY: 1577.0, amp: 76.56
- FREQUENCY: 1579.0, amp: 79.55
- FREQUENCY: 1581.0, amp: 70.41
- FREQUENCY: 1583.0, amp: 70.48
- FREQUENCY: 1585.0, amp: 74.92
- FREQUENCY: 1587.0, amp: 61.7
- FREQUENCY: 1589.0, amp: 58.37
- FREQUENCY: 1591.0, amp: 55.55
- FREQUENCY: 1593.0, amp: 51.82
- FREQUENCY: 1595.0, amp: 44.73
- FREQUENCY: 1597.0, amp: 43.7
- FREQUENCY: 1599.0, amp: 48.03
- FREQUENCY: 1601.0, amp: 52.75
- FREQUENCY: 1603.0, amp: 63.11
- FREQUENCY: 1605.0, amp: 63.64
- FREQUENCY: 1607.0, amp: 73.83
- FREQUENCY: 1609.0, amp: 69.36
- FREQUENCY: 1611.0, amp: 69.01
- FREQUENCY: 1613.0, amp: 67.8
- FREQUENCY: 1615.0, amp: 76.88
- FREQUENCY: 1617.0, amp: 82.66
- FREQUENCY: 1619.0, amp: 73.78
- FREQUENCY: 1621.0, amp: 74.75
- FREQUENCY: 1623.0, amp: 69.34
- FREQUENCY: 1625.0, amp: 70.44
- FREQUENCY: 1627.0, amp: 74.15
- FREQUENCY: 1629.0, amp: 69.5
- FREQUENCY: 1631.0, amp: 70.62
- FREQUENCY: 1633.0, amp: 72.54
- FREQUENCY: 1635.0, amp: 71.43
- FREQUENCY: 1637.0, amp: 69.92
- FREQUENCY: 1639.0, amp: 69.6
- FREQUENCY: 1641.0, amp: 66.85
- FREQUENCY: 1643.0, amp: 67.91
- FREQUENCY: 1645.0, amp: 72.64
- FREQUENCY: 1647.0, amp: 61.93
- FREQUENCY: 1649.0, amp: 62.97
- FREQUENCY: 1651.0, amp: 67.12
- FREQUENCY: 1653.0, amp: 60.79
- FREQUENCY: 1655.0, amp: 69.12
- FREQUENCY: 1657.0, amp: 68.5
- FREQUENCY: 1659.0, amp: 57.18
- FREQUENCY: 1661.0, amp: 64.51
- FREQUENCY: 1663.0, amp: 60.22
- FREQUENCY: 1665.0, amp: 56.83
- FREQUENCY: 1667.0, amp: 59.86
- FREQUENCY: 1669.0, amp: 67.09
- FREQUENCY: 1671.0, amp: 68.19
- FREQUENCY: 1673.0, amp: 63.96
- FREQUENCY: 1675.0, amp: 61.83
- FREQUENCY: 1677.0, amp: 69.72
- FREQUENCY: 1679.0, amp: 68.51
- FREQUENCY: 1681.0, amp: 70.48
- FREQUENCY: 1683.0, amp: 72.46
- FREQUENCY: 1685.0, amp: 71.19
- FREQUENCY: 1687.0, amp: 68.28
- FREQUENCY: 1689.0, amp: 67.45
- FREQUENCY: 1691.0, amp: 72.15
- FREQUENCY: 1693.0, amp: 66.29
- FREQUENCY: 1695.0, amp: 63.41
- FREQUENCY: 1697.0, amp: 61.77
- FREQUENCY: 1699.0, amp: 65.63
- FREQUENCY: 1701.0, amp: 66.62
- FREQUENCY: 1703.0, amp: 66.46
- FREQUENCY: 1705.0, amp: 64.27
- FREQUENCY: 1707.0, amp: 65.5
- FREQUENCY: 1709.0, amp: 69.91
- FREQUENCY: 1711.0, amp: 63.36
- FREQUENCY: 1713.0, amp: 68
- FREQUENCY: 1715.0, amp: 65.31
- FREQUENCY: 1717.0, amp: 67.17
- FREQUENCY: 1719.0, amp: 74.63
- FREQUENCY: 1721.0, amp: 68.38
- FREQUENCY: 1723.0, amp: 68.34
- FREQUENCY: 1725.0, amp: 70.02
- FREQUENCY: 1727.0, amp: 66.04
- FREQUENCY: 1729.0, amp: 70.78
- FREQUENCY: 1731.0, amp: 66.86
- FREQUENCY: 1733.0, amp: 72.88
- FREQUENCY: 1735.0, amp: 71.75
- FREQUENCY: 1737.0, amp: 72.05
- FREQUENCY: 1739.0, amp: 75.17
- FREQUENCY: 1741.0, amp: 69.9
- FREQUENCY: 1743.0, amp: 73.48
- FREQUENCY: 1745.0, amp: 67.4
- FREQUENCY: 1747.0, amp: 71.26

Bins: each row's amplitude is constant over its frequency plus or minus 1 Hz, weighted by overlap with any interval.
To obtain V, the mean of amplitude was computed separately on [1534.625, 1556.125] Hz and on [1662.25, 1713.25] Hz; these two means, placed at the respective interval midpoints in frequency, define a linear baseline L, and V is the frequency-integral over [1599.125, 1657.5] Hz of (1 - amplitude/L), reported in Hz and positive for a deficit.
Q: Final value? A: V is 5.5 Hz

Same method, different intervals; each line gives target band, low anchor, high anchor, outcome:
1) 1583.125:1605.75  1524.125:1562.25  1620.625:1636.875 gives 6.24 Hz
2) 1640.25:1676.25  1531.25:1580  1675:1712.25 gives 3.78 Hz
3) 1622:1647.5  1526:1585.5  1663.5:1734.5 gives 1.68 Hz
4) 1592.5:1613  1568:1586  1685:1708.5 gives 4.10 Hz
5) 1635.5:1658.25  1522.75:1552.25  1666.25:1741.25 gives 2.62 Hz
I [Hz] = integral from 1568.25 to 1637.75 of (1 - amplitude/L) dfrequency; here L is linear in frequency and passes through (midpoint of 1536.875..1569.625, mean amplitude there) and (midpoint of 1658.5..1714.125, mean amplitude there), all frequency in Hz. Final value 9.4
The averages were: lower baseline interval 86.3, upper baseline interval 65.8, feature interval 67.9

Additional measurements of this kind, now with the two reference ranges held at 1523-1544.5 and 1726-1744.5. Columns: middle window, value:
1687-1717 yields 3.3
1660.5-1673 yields 2.5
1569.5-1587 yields 2.7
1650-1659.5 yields 1.8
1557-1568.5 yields 0.7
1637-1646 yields 1.3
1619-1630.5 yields 1.6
